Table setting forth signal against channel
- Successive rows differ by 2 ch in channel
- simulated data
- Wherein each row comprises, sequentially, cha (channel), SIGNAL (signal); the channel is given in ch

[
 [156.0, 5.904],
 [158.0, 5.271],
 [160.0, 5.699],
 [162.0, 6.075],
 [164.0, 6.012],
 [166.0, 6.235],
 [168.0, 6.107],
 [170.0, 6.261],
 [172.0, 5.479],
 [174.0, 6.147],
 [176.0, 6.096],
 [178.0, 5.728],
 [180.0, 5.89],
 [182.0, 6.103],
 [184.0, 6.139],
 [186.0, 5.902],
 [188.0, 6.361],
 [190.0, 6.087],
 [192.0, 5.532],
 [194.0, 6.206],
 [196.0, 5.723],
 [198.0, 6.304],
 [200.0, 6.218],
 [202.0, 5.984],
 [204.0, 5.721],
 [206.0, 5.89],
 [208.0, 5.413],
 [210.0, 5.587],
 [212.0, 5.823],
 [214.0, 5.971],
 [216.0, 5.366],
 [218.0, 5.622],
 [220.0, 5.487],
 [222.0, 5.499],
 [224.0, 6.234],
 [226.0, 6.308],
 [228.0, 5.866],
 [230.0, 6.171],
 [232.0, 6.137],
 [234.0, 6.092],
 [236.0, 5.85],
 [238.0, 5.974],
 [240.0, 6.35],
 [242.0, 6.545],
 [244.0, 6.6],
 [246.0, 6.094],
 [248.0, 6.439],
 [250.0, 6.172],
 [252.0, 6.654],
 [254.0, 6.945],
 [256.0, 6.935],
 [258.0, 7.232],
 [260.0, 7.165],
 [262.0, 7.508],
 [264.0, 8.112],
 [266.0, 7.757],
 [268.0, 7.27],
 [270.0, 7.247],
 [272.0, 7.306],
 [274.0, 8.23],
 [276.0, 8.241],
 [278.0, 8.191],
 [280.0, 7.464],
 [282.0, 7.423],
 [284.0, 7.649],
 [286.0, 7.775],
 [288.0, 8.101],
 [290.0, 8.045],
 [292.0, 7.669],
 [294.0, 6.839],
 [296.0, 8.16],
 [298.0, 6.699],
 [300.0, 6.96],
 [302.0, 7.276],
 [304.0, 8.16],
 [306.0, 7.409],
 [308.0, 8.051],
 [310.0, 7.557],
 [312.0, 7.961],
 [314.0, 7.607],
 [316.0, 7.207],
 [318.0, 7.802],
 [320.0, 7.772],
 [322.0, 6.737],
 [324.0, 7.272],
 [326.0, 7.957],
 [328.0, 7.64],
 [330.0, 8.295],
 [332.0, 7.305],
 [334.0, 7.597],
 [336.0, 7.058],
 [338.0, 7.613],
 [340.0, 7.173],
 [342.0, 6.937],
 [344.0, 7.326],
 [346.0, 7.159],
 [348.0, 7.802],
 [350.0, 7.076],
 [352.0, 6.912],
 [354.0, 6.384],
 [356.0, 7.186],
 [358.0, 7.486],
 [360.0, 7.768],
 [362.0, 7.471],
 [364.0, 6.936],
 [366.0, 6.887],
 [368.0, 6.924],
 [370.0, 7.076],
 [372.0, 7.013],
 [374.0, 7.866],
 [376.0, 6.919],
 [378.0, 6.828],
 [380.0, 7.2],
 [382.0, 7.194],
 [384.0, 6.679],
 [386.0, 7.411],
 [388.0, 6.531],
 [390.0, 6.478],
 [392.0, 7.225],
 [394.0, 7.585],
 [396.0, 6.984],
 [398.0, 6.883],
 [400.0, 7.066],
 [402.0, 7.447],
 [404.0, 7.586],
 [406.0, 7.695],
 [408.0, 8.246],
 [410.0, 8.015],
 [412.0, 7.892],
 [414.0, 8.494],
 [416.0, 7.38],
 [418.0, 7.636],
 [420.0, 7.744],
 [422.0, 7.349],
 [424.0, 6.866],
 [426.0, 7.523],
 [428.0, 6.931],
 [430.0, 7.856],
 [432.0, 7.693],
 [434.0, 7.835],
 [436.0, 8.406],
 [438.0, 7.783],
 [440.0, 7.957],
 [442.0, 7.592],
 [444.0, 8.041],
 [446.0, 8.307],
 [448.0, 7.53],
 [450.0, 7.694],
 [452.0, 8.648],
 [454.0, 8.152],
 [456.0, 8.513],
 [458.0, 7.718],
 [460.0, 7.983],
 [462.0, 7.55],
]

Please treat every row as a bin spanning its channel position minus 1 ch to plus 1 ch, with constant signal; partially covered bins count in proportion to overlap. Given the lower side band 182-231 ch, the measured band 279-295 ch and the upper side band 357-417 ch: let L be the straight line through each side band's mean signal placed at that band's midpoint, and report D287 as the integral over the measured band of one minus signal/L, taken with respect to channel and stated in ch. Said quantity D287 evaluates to -2.7 ch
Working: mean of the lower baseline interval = 5.9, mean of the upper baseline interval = 7.31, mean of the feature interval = 7.62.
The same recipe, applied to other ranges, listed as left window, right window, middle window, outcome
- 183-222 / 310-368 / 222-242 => 0.3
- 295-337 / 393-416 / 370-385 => 1.0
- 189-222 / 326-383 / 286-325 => -4.4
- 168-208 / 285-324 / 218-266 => 1.9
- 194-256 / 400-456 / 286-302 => -2.1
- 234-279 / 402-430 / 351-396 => 2.3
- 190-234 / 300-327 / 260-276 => -2.0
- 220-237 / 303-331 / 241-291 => -4.6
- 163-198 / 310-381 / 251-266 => -1.4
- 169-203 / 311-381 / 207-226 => 1.7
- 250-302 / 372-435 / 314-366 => 0.5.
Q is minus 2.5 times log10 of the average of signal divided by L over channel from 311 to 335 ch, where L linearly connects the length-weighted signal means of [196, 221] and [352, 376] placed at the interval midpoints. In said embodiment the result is -0.121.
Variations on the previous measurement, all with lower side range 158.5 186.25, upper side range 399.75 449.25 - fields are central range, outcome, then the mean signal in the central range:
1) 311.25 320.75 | -0.10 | 7.66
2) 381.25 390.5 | 0.09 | 6.87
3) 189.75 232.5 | 0.07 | 5.86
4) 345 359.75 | 0.01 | 7.18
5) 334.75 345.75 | -0.01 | 7.23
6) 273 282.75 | -0.18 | 7.92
